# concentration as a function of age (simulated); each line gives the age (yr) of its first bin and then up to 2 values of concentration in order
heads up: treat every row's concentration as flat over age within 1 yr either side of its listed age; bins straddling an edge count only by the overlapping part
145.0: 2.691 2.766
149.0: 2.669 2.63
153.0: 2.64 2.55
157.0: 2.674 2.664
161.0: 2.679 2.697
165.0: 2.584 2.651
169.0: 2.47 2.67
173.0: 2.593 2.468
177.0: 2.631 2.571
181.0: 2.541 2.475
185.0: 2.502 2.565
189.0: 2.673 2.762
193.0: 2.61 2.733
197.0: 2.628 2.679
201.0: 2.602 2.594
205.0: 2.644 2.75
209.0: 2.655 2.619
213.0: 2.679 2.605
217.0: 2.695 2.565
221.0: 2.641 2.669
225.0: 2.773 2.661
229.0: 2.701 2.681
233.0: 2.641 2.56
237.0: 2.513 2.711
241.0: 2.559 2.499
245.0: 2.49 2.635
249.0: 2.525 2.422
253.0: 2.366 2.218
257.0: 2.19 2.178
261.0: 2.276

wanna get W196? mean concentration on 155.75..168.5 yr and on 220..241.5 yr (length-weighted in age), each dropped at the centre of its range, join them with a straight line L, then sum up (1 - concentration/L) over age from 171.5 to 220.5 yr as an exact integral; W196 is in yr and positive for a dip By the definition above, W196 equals 0.55 yr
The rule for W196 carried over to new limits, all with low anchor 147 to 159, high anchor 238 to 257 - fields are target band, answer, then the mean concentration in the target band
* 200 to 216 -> -0.6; 2.64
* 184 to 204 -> -0.5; 2.63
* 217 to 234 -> -1.0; 2.67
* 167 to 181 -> 0.2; 2.57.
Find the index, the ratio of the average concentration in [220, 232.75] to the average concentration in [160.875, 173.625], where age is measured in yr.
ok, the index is 1.03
